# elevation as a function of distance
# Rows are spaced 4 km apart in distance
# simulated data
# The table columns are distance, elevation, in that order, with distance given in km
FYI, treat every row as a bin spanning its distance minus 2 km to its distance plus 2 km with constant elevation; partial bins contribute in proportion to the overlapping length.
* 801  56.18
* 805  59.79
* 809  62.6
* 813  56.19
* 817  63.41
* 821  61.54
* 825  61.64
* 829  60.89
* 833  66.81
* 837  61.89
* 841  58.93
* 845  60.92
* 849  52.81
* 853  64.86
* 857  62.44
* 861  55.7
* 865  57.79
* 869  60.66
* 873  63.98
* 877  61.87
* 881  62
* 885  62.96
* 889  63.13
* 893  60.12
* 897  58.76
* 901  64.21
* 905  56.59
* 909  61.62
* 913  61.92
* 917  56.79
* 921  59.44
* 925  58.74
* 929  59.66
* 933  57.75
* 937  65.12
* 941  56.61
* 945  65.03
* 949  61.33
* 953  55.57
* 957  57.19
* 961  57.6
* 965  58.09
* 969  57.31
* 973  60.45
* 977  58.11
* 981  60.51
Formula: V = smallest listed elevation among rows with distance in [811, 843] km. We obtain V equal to 56.19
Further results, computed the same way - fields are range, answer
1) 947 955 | 55.57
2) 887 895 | 60.12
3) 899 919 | 56.59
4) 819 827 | 61.54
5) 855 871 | 55.7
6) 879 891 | 62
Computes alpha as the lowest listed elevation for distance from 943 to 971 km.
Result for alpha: 55.57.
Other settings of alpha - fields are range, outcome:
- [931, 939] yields 57.75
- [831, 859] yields 52.81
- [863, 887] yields 57.79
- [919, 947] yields 56.61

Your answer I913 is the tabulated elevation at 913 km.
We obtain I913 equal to 61.92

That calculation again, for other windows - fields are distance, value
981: 60.51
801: 56.18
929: 59.66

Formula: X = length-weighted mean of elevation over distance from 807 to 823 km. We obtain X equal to 60.9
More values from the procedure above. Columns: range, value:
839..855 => 59.4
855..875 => 60.1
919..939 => 60.1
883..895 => 62.1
